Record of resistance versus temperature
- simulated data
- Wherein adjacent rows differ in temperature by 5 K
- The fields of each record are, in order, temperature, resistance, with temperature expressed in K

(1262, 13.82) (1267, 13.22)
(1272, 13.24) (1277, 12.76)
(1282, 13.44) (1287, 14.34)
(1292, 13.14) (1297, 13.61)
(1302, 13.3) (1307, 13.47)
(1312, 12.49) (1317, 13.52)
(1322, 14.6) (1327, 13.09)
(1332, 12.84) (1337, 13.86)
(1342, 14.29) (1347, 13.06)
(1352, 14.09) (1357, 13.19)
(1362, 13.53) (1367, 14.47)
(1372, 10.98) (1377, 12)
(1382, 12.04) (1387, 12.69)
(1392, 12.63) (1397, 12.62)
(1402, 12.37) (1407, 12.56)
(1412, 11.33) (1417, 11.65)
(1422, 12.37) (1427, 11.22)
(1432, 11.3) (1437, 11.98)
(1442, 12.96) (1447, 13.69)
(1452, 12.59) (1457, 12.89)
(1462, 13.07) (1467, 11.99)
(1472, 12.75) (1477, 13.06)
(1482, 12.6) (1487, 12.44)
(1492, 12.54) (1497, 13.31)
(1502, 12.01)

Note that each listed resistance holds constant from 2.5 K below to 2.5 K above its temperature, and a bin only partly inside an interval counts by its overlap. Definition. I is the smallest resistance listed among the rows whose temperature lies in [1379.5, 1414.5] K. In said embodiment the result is 11.33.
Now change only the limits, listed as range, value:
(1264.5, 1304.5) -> 12.76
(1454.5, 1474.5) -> 11.99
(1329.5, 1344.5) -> 12.84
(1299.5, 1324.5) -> 12.49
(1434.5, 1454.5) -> 11.98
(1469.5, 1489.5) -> 12.44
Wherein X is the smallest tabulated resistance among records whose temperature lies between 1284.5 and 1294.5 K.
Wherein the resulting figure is 13.14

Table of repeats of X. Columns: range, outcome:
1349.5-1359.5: 13.19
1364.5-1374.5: 10.98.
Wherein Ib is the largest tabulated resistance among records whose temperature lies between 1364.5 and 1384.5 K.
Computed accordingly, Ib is 14.47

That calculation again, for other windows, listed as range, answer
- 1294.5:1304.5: 13.61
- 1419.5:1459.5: 13.69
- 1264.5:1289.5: 14.34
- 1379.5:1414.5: 12.69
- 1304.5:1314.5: 13.47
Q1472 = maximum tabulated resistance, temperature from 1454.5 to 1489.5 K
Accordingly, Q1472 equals 13.07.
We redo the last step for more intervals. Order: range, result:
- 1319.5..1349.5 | 14.6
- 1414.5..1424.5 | 12.37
